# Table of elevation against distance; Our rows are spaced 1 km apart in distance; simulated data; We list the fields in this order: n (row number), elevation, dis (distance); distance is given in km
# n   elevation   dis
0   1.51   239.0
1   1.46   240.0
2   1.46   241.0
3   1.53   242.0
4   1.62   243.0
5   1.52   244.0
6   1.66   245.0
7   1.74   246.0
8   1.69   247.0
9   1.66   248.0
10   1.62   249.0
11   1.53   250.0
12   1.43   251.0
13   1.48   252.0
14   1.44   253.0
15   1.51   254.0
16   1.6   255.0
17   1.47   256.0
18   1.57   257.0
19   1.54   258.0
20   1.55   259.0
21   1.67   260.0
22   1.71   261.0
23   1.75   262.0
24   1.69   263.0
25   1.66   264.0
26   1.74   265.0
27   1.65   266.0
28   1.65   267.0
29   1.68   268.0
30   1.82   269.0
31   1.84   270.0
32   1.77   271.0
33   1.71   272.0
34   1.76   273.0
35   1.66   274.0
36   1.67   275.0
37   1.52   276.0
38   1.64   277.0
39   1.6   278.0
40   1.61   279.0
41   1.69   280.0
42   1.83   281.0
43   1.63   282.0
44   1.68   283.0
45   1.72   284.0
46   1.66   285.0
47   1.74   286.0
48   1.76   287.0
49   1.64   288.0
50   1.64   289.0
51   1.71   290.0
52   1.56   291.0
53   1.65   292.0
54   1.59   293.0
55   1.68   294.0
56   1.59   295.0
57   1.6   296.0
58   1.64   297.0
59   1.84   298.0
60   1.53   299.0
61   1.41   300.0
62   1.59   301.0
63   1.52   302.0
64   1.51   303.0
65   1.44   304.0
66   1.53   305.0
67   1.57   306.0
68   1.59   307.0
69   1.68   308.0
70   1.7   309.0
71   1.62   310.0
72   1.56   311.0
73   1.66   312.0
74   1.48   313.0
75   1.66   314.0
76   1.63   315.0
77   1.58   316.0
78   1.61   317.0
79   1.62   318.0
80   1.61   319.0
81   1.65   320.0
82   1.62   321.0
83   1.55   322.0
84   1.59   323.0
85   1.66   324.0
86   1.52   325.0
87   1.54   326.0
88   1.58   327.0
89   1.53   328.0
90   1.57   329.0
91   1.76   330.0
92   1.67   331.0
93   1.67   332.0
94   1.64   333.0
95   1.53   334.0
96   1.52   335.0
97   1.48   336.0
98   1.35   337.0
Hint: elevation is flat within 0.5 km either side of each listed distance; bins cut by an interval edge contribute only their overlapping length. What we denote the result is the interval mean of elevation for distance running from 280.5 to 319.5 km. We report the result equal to 1.62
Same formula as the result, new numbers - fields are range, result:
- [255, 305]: 1.65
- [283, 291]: 1.69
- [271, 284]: 1.67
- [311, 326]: 1.6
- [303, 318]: 1.59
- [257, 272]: 1.69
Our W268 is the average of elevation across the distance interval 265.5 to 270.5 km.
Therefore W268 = 1.73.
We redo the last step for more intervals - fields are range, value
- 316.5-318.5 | 1.62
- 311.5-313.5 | 1.57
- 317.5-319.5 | 1.62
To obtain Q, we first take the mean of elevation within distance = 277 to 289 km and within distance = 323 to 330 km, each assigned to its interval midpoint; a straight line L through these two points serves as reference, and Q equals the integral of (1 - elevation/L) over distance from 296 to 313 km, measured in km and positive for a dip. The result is 0.5 km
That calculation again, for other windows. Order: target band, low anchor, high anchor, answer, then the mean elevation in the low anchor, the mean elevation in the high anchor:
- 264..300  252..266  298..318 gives -1.81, 1.6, 1.58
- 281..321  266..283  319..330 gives 0.43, 1.69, 1.59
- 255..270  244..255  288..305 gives -0.74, 1.57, 1.59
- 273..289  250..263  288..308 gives -0.92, 1.56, 1.59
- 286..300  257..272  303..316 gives -0.14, 1.69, 1.59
